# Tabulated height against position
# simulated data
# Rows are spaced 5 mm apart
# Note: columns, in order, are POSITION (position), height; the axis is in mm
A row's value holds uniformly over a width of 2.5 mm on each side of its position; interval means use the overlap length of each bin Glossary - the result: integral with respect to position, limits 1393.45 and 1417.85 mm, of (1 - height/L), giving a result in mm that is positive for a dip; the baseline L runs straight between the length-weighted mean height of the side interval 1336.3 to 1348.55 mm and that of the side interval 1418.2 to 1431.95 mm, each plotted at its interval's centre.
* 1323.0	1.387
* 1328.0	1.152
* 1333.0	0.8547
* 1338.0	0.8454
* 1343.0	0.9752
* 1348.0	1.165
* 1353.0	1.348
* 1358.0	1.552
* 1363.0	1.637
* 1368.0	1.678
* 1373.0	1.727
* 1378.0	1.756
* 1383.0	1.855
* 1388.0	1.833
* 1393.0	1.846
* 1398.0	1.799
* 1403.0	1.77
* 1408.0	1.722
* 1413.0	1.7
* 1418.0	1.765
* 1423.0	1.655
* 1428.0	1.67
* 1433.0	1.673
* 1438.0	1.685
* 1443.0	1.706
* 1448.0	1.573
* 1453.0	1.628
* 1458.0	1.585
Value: -4.0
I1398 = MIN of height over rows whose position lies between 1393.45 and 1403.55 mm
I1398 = 1.77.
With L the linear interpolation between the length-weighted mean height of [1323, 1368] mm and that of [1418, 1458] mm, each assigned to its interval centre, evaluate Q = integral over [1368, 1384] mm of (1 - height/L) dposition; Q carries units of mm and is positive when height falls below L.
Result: -4.50 mm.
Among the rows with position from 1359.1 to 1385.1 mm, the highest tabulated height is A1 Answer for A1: 1.855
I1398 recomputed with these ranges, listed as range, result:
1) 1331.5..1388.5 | 0.8454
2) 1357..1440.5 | 1.552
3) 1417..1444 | 1.655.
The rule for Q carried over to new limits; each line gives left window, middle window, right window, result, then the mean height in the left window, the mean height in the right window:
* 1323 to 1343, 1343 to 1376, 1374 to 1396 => -1.2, 1.01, 1.82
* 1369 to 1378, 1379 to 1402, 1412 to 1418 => -1.3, 1.73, 1.73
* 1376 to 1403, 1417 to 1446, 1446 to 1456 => -0.3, 1.81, 1.6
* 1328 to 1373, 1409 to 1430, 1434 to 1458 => -2.2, 1.28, 1.64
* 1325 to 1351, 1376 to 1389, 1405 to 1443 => -4.2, 1.01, 1.7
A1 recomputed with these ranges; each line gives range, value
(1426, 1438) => 1.685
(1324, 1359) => 1.552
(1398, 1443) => 1.799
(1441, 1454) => 1.706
